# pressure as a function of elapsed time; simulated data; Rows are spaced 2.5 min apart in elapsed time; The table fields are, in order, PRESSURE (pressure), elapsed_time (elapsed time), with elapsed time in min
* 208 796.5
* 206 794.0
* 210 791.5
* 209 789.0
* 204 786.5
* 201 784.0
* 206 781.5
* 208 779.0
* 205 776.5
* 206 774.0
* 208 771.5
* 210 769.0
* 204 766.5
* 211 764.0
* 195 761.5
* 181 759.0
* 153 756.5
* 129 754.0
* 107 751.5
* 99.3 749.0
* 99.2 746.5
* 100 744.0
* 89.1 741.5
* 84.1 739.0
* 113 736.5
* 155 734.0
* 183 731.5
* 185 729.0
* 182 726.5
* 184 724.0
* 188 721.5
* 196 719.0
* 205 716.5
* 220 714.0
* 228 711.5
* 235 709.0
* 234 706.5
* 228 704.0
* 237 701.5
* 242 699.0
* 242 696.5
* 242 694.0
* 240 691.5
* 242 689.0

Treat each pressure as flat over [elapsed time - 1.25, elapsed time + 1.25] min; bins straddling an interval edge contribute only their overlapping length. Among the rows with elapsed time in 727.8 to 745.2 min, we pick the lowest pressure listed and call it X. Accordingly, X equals 84.1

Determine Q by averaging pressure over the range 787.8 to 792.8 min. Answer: 209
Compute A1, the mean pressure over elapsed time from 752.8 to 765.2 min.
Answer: 174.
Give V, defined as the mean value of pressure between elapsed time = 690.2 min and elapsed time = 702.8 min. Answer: 241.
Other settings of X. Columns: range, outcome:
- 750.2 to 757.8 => 107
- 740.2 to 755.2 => 89.1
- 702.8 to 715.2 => 220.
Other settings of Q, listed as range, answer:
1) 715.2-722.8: 196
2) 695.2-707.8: 237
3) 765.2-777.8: 207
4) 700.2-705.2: 233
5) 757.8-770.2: 200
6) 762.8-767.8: 207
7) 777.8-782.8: 207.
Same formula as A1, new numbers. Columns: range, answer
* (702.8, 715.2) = 229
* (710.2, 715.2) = 224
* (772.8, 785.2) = 205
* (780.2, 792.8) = 206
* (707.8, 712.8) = 231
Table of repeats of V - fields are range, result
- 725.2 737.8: 163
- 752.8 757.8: 142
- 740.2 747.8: 96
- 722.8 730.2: 184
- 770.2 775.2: 207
